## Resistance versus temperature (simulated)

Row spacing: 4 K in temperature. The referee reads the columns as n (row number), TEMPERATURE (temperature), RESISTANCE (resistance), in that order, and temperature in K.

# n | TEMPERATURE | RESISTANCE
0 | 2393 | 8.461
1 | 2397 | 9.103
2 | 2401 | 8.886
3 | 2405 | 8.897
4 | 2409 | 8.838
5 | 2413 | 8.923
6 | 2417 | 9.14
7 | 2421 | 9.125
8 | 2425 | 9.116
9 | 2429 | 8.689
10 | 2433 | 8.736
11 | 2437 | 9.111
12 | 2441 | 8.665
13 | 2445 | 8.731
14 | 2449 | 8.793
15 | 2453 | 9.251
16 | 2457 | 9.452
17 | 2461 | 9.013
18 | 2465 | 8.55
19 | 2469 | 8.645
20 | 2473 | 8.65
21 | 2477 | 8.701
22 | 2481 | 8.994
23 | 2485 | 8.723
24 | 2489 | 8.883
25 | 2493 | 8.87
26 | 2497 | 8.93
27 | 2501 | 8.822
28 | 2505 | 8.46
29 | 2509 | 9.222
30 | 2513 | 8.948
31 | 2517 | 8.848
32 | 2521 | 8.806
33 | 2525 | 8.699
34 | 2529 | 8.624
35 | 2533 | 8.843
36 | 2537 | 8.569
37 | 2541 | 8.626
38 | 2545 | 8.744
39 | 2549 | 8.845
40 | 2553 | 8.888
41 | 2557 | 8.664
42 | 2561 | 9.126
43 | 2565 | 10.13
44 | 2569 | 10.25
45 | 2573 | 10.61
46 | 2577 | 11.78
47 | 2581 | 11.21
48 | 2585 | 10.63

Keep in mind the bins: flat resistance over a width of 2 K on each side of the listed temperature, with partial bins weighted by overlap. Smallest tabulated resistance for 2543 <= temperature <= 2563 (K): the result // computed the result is 8.664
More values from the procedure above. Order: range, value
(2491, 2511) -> 8.46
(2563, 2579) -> 10.13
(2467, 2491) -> 8.645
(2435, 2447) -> 8.665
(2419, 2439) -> 8.689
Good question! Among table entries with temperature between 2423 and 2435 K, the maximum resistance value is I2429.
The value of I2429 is 9.116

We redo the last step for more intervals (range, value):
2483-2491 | 8.883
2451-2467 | 9.452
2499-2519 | 9.222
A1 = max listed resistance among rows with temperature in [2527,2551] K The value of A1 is 8.845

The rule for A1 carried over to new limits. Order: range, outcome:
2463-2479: 8.701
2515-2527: 8.848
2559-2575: 10.61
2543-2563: 9.126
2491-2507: 8.93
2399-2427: 9.14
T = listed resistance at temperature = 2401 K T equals 8.886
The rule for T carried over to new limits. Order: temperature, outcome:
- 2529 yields 8.624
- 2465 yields 8.55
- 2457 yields 9.452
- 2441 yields 8.665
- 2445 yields 8.731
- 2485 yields 8.723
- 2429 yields 8.689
